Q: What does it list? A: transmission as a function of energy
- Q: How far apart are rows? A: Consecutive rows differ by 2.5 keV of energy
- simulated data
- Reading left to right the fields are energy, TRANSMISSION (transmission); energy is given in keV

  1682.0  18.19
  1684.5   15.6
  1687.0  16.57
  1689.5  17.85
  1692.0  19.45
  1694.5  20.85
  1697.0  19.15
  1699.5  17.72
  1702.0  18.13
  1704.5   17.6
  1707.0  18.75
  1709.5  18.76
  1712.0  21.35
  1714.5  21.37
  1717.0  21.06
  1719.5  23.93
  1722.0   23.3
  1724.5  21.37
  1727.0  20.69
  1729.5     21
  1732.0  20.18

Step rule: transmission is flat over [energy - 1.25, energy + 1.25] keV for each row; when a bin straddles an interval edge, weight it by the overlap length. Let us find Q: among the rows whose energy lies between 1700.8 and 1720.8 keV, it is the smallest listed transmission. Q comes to 17.6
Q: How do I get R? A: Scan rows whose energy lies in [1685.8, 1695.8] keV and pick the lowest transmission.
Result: 16.57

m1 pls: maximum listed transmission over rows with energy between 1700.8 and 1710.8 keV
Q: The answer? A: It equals 18.76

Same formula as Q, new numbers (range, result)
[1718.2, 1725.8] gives 21.37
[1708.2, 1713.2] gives 18.76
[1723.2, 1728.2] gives 20.69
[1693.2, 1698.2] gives 19.15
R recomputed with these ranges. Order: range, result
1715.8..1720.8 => 21.06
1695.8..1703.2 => 17.72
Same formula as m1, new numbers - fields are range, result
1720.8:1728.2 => 23.3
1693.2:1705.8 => 20.85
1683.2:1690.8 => 17.85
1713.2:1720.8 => 23.93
